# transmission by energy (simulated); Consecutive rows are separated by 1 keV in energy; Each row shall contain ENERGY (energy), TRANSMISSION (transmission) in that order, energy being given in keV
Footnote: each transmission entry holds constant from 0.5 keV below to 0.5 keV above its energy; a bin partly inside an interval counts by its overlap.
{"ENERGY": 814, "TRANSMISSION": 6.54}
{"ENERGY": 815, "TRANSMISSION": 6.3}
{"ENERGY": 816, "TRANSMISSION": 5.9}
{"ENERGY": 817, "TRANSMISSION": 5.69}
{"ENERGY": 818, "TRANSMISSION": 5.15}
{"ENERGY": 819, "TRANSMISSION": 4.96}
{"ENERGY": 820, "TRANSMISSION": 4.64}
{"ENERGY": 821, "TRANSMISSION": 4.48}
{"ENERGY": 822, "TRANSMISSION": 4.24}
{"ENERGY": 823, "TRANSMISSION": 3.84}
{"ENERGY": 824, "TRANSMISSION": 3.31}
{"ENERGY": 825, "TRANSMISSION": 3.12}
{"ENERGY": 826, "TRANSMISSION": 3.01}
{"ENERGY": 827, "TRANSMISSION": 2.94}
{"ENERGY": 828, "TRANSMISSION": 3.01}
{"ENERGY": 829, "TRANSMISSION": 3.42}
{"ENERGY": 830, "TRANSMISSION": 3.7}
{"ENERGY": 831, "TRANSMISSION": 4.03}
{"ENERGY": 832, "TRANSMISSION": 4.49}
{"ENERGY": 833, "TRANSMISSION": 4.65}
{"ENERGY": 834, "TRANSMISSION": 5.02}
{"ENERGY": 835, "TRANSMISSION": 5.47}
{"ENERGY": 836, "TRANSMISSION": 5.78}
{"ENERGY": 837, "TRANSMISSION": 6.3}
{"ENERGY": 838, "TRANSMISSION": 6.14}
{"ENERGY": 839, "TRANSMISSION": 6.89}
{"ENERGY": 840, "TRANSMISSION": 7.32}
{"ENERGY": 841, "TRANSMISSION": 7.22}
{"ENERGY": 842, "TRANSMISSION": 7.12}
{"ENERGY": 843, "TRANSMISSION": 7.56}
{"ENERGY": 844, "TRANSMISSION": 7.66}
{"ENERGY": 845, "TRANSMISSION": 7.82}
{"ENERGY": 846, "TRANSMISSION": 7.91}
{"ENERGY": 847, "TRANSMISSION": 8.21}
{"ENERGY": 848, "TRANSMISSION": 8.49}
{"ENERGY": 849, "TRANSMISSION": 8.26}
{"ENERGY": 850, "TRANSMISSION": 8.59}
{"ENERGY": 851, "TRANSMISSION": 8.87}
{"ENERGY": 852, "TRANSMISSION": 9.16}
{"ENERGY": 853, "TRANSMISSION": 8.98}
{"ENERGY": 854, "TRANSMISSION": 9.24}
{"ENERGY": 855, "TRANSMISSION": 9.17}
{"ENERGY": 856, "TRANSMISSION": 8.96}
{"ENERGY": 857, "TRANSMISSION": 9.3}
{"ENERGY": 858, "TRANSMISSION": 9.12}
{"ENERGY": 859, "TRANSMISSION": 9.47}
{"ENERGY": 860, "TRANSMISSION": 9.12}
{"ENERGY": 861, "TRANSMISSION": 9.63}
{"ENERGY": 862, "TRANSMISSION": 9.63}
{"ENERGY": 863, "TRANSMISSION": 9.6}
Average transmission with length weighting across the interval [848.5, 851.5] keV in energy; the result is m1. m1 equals 8.57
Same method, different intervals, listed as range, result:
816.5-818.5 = 5.42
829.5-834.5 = 4.38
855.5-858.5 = 9.13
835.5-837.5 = 6.04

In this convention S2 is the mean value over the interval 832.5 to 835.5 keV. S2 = 5.05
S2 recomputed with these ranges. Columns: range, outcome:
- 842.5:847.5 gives 7.83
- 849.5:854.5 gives 8.97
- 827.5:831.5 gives 3.54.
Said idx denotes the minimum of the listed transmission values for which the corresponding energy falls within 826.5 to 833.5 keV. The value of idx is 2.94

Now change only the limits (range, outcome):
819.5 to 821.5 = 4.48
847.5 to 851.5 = 8.26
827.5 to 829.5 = 3.01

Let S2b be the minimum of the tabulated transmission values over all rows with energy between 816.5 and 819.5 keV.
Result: 4.96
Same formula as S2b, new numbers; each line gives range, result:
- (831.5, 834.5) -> 4.49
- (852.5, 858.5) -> 8.96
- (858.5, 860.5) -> 9.12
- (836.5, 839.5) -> 6.14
